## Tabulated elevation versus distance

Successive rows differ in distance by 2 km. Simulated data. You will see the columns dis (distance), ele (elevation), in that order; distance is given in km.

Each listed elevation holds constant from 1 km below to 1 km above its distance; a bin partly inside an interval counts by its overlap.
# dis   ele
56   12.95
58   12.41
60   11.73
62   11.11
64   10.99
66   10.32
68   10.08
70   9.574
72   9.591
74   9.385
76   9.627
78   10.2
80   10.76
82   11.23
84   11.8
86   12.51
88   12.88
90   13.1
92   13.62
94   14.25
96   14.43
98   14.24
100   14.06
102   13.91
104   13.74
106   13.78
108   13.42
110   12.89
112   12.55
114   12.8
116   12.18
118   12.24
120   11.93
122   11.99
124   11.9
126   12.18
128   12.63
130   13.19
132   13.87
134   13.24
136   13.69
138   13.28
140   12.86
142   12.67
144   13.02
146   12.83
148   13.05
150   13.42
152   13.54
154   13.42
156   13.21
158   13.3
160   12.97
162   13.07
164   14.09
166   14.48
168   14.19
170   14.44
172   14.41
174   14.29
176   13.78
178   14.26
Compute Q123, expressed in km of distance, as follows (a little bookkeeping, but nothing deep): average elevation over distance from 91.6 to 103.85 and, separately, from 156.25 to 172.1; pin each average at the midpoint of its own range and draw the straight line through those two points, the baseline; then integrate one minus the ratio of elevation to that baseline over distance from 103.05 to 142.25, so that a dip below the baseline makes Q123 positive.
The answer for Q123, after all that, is 3.2 km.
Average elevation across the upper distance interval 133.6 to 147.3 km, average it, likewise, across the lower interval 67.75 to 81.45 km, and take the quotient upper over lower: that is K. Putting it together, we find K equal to 1.32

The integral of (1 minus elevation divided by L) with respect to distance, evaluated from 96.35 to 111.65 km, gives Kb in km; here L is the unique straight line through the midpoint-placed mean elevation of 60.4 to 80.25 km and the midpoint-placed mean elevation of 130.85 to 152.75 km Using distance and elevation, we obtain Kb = -2.8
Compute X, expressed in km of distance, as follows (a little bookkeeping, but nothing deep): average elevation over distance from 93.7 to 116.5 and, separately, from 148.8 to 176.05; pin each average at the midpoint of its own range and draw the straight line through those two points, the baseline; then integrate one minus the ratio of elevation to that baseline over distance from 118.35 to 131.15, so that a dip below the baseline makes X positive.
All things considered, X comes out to 1.21 km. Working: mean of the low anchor 13.5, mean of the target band 12.3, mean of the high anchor 13.8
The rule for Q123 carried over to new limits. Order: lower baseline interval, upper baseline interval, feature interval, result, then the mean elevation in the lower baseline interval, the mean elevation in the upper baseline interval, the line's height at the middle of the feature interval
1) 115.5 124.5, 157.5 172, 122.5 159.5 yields -0.5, 12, 13.9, 12.9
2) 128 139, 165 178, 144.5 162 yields 0.8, 13.4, 14.3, 13.8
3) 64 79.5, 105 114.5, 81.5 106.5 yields -3.4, 9.93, 13.1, 11.8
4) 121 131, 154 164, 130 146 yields -0.6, 12.4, 13.3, 12.7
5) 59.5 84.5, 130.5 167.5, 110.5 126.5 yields -0.1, 10.4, 13.3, 12.2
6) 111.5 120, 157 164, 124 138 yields -0.4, 12.4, 13.3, 12.7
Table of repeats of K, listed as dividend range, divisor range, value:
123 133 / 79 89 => 1.08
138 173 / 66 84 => 1.32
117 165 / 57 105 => 1.09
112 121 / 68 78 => 1.27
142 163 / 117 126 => 1.09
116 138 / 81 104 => 0.95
